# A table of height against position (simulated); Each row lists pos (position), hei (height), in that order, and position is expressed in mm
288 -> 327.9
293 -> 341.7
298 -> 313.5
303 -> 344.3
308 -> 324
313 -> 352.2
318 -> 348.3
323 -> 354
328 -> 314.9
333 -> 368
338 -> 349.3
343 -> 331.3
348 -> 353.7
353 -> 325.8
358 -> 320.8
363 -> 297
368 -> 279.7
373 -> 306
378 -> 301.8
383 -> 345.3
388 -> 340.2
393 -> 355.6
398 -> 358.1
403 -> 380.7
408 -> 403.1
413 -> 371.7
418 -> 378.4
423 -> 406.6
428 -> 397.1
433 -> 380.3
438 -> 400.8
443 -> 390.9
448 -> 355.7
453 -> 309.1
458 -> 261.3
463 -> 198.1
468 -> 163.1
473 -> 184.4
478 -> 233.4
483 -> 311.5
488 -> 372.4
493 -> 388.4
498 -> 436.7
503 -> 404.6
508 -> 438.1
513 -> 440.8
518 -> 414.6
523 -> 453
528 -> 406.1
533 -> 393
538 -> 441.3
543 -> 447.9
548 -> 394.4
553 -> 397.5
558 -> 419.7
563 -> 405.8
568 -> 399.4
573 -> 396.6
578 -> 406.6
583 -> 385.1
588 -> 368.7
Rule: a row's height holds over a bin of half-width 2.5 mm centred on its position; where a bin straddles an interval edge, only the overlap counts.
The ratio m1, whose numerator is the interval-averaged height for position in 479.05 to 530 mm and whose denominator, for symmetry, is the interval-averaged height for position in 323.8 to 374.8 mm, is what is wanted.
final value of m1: 1.2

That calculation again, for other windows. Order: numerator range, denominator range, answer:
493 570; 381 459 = 1.14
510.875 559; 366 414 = 1.22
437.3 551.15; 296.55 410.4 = 1.06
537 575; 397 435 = 1.07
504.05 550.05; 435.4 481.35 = 1.53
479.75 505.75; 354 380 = 1.25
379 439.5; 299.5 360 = 1.10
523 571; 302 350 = 1.20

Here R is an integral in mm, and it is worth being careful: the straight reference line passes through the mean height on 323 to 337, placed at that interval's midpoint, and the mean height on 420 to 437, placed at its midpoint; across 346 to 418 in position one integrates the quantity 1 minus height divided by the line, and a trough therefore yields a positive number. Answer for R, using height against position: 6.1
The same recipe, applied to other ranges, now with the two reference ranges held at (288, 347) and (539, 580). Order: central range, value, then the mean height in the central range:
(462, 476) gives 7.4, 182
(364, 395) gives 3.3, 320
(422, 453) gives -0.6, 381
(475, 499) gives 3.1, 340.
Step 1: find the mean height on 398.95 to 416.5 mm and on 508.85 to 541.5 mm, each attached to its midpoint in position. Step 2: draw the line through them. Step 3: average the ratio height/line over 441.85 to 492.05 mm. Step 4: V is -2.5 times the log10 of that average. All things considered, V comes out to 0.41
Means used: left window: 382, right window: 426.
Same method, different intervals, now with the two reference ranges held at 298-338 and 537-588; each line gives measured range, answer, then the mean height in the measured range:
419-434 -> -0.07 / 394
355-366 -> 0.15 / 308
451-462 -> 0.36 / 272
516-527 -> -0.09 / 431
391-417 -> -0.03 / 374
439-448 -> -0.02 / 383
